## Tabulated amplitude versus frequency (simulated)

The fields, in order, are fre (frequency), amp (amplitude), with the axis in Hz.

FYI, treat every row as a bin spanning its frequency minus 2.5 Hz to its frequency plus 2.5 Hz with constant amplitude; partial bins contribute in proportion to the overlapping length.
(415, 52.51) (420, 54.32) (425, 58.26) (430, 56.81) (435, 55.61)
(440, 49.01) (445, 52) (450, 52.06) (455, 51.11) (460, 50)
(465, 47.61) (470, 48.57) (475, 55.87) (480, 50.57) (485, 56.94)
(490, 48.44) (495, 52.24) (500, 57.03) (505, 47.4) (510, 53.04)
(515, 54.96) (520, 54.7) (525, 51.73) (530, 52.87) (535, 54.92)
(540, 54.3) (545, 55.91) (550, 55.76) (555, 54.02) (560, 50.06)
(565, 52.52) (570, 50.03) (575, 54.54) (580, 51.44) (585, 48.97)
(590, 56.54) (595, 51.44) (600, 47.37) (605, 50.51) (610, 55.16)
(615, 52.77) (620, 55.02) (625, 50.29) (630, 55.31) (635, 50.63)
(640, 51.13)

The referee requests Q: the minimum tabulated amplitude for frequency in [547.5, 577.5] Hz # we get 50.03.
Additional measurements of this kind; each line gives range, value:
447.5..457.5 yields 51.11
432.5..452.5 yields 49.01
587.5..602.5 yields 47.37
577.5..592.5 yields 48.97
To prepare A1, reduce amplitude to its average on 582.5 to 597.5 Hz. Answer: 52.3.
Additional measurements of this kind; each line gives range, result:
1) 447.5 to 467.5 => 50.2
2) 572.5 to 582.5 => 53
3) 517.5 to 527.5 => 53.2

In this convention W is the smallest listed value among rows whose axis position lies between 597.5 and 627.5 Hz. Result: 47.37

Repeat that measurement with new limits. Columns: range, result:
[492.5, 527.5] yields 47.4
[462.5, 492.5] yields 47.61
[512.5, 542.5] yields 51.73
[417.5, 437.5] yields 54.32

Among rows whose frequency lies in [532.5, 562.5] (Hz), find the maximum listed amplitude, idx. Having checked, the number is 55.91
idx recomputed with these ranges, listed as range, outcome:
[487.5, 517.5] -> 57.03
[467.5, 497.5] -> 56.94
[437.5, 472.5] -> 52.06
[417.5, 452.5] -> 58.26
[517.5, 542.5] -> 54.92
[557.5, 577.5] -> 54.54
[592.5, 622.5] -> 55.16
